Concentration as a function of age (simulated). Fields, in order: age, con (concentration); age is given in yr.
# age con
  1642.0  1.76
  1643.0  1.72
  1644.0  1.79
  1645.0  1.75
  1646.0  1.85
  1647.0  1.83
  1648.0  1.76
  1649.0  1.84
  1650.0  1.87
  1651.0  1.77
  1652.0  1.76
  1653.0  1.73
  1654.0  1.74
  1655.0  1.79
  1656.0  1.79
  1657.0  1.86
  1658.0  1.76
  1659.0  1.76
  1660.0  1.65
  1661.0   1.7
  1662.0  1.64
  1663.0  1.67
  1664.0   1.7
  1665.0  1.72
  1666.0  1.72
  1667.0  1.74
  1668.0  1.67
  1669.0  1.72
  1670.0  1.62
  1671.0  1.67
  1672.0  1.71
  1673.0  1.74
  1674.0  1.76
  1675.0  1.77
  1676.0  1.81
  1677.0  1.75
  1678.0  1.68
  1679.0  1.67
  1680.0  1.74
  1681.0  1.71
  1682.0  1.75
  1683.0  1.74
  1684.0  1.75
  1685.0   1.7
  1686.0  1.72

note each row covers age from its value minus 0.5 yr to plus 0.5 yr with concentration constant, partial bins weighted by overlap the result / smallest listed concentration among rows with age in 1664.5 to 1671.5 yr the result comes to 1.62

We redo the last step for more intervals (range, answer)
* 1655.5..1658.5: 1.76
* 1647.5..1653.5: 1.73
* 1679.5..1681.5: 1.71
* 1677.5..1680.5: 1.67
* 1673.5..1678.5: 1.68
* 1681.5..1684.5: 1.74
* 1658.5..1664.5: 1.64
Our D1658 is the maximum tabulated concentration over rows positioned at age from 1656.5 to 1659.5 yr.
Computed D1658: 1.86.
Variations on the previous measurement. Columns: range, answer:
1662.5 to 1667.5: 1.74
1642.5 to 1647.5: 1.85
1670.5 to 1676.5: 1.81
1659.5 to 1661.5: 1.7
